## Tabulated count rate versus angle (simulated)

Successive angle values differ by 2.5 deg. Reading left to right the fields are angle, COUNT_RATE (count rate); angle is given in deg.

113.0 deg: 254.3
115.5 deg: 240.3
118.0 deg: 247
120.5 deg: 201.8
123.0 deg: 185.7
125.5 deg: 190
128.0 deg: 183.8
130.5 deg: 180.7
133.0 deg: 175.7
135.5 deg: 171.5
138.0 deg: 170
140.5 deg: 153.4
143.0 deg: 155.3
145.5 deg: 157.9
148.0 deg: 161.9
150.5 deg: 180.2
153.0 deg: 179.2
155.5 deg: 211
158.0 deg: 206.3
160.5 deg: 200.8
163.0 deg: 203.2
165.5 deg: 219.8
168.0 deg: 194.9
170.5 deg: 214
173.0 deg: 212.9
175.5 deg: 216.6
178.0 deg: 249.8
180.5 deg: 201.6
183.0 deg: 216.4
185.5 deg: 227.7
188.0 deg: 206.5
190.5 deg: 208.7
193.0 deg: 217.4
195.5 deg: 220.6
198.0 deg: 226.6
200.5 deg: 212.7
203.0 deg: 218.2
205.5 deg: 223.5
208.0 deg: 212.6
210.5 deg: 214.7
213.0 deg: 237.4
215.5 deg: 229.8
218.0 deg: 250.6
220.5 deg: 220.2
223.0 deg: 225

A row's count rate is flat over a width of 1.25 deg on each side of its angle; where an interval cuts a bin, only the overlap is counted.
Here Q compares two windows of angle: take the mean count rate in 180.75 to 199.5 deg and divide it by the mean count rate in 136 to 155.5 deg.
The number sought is 1.3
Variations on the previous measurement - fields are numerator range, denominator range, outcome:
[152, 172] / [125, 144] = 1.19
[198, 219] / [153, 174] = 1.09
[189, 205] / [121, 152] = 1.26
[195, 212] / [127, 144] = 1.29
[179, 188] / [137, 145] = 1.35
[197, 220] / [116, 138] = 1.17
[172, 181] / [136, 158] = 1.28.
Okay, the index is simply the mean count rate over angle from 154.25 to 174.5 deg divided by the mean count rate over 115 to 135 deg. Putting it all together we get 1.05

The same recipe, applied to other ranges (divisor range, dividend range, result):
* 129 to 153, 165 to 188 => 1.29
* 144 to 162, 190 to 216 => 1.19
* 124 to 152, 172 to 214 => 1.28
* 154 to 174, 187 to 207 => 1.05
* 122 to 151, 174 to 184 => 1.29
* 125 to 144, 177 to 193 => 1.27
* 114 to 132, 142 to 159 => 0.87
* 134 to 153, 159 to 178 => 1.28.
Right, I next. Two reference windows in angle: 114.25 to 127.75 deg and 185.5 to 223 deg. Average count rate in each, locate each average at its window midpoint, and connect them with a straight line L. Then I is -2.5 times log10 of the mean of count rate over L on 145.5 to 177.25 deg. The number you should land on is 0.09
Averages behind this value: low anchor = 211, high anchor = 222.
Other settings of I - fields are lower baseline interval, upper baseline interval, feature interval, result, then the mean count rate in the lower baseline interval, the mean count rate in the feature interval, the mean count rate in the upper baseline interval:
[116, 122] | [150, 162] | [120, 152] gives 0.22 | 225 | 174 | 197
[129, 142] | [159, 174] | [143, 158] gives 0.06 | 170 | 178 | 207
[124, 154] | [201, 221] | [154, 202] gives -0.07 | 172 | 214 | 226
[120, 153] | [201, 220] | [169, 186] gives -0.08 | 174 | 219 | 226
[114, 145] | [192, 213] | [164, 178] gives -0.05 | 188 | 215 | 219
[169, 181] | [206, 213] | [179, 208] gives 0.01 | 220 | 216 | 219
